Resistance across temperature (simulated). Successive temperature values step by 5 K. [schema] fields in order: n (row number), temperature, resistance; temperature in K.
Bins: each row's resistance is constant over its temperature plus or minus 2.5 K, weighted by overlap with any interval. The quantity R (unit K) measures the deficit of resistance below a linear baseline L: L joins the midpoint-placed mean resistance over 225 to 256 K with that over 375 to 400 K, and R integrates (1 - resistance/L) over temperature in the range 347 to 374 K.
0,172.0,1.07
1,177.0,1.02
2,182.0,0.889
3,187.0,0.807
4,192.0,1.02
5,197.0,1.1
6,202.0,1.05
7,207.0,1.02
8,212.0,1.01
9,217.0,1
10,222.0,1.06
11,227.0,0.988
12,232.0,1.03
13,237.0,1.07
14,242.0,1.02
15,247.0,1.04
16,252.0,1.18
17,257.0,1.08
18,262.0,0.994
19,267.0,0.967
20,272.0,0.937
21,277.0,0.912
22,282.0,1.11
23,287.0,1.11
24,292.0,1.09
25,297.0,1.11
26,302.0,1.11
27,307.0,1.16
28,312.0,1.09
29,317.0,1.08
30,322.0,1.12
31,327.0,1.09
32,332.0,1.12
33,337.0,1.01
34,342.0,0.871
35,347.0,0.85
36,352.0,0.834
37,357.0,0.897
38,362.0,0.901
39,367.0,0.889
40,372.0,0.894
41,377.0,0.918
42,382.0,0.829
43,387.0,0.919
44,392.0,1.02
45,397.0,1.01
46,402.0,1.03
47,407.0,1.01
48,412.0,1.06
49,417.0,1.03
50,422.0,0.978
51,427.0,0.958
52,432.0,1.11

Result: 2.3 K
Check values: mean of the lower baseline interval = 1.06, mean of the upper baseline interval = 0.941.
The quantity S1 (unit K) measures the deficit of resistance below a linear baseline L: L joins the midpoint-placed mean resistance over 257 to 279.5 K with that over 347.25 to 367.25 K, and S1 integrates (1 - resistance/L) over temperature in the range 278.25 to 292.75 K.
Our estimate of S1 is -2.13 K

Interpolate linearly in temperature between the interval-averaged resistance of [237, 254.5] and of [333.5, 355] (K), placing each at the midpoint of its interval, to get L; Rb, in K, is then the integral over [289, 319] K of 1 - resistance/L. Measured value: -4.1 K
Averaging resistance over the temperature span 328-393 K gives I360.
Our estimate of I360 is 0.921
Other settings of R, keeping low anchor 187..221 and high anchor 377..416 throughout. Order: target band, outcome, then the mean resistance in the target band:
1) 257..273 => 0.3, 0.987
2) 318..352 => -0.3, 1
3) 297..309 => -1.6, 1.13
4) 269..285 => 0.2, 0.99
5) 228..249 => -0.5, 1.04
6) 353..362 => 0.9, 0.888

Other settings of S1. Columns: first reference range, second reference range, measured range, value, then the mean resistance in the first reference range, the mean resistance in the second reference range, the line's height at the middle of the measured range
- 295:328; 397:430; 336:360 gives 4.2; 1.11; 1.01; 1.07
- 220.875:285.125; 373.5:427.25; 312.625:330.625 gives -1.6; 1.03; 0.978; 1.01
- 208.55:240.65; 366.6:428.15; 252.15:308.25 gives -2.7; 1.03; 0.968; 1.01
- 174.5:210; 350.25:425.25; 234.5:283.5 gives -2.8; 0.987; 0.949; 0.974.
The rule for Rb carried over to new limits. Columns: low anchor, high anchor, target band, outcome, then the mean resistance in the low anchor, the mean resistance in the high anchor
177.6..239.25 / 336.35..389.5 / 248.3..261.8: -1.81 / 1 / 0.888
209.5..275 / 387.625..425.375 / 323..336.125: -0.96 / 1.03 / 1.01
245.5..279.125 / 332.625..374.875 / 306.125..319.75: -2.14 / 1.02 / 0.904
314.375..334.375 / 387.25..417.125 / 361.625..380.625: 2.81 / 1.1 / 1.02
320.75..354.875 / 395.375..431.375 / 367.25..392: 2.39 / 0.979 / 1.02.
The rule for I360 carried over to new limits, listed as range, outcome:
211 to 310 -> 1.05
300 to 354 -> 1.03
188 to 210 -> 1.03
